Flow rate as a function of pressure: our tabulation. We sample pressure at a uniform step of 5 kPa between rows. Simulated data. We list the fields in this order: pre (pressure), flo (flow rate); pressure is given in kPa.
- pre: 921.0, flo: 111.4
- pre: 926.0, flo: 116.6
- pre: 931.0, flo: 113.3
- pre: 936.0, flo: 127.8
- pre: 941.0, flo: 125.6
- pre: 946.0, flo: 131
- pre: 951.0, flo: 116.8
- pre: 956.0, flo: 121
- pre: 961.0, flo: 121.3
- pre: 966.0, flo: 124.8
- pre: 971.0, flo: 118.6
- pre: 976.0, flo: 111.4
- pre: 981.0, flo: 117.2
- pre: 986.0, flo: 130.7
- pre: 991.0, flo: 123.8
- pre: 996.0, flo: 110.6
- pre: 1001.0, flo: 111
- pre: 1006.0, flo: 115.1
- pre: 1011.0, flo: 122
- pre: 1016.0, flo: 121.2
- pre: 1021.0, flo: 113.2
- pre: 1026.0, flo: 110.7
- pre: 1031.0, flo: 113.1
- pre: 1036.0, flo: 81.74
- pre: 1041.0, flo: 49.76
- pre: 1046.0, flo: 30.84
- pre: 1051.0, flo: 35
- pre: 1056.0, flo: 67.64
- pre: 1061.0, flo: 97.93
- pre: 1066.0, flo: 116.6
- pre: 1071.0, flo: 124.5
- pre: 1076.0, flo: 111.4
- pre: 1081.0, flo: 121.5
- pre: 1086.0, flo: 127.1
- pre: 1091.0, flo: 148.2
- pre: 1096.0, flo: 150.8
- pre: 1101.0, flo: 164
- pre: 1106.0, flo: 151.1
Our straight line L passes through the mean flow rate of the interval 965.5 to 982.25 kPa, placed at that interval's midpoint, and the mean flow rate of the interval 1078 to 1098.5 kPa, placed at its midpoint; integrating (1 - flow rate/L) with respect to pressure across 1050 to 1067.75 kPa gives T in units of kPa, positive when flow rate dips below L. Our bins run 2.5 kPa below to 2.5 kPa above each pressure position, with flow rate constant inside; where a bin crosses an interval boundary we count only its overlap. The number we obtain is 6.8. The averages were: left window 117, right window 136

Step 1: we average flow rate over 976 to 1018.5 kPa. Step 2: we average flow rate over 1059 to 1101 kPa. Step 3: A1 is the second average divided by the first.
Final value 1.1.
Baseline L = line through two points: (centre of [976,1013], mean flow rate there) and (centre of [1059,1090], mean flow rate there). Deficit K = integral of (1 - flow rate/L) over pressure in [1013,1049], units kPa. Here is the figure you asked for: 9.1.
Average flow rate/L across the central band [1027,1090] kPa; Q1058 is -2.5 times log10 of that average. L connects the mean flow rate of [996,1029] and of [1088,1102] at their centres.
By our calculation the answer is 0.44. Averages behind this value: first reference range 115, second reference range 152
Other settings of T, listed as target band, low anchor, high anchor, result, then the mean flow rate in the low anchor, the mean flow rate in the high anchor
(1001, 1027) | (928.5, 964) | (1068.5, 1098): 2.1 kPa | 122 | 130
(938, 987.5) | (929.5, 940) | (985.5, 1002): -0.6 kPa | 122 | 118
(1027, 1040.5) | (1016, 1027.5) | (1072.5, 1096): 2.9 kPa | 114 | 129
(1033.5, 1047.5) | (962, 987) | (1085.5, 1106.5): 8.3 kPa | 120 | 150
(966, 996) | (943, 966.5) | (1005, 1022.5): 0.2 kPa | 123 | 118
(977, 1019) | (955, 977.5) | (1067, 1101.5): 1.6 kPa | 120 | 133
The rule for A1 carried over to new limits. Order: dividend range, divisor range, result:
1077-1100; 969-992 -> 1.14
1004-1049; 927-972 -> 0.77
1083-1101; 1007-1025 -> 1.23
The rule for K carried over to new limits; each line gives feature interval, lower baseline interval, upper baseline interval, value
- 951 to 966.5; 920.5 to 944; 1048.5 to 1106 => -0.2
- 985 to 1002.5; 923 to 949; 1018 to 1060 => -3.9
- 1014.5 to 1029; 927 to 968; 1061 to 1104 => 1.4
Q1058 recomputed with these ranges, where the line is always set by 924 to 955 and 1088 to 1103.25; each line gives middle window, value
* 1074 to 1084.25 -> 0.27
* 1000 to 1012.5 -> 0.17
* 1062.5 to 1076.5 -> 0.26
